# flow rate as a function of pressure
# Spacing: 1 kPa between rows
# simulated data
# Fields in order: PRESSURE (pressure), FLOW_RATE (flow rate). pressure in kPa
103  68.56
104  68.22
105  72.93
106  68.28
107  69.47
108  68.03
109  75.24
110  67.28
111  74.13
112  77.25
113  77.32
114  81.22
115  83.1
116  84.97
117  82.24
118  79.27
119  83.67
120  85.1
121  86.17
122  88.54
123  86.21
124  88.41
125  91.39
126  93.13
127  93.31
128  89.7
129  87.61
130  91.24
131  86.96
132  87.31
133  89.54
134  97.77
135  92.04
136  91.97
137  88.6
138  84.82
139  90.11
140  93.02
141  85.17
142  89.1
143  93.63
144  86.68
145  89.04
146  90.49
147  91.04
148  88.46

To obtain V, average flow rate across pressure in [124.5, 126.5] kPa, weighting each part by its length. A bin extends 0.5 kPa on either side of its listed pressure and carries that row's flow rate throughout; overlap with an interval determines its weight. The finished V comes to 92.3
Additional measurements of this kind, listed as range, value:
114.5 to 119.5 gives 82.7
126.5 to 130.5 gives 90.5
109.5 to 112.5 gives 72.9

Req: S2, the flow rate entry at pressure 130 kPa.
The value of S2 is 91.24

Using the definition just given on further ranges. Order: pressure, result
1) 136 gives 91.97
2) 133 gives 89.54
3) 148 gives 88.46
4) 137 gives 88.6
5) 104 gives 68.22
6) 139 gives 90.11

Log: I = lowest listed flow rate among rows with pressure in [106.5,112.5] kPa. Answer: 67.28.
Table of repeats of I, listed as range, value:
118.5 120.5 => 83.67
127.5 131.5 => 86.96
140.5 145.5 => 85.17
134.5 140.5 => 84.82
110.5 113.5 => 74.13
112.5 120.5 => 77.32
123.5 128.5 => 88.41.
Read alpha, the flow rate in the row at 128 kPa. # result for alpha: 89.7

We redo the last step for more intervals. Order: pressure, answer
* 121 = 86.17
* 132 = 87.31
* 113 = 77.32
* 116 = 84.97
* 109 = 75.24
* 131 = 86.96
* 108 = 68.03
